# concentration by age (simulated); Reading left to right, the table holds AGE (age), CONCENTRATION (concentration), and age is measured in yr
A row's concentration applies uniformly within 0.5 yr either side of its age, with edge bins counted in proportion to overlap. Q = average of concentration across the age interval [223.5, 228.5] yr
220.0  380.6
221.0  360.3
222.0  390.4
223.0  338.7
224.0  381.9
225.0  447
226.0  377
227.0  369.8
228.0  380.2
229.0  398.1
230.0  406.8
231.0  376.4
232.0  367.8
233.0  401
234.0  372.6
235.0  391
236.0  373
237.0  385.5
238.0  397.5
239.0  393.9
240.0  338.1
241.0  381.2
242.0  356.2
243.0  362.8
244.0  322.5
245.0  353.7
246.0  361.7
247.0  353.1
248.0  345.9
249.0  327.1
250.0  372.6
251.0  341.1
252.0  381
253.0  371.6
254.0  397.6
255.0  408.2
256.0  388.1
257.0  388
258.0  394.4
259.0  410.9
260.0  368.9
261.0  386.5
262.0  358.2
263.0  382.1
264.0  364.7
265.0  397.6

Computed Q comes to 391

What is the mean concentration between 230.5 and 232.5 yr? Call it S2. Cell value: 372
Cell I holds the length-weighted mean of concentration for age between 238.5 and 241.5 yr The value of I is 371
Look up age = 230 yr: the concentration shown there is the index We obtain 406.8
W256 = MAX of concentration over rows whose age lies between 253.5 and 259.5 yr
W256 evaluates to 410.9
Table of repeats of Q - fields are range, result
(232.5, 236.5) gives 384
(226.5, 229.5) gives 383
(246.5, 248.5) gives 350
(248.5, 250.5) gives 350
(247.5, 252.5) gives 354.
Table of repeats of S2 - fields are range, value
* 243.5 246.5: 346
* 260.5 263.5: 376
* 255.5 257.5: 388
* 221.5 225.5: 390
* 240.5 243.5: 367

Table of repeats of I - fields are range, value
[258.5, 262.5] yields 381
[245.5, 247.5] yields 357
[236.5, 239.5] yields 392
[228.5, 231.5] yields 394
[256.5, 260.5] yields 391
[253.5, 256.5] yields 398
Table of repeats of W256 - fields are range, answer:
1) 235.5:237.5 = 385.5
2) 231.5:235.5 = 401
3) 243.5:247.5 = 361.7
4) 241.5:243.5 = 362.8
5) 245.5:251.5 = 372.6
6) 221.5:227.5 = 447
